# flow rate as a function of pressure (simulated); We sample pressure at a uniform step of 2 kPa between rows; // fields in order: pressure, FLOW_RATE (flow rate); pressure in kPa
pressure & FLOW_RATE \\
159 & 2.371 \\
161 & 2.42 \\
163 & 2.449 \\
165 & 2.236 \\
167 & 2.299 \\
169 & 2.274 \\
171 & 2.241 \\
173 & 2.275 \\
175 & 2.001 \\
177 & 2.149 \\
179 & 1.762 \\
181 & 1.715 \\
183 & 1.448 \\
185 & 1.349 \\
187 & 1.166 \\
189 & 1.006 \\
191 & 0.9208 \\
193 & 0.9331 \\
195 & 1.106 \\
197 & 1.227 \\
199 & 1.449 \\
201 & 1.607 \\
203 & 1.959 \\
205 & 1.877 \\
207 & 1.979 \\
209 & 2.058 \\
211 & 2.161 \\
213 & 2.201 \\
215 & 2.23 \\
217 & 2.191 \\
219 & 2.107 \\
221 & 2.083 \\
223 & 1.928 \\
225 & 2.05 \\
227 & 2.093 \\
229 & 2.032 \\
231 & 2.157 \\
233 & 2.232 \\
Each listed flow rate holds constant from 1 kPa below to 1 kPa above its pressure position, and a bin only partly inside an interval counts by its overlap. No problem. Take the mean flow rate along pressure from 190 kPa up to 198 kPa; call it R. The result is 1.05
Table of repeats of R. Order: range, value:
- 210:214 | 2.18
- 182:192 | 1.18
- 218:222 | 2.1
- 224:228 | 2.07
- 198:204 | 1.67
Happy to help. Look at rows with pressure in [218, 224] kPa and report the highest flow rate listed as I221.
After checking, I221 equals 2.107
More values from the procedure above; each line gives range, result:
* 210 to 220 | 2.23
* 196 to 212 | 2.161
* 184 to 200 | 1.449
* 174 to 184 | 2.149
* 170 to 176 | 2.275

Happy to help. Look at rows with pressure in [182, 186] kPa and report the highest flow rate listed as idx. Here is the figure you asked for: 1.448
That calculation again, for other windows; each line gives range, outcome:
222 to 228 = 2.093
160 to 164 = 2.449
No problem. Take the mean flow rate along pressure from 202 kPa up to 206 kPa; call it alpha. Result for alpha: 1.92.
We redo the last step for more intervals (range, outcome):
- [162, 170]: 2.31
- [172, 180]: 2.05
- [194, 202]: 1.35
